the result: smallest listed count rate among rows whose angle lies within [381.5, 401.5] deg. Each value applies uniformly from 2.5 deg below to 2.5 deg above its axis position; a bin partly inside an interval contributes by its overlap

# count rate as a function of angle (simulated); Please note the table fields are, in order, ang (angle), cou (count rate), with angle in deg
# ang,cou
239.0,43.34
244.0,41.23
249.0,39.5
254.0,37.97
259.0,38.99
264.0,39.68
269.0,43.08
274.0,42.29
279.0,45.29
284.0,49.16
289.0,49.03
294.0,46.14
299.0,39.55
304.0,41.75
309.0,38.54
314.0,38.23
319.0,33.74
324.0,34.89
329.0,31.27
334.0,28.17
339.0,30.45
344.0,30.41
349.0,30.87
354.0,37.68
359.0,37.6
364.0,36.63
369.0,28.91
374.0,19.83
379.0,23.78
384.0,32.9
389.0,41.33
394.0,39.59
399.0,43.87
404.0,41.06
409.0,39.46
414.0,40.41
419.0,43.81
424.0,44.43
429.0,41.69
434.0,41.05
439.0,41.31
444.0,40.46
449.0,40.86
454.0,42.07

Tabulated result 32.9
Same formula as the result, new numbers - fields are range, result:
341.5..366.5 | 30.41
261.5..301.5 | 39.55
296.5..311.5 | 38.54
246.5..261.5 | 37.97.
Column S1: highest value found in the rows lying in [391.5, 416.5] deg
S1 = 43.87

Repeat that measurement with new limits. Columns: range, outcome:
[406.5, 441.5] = 44.43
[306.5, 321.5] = 38.54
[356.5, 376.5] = 37.6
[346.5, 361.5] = 37.68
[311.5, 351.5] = 38.23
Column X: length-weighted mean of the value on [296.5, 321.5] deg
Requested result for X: 38.4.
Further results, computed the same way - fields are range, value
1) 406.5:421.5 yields 41.2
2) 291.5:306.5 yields 42.5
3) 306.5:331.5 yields 35.3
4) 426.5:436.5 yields 41.4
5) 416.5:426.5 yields 44.1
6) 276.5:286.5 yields 47.2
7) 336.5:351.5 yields 30.6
